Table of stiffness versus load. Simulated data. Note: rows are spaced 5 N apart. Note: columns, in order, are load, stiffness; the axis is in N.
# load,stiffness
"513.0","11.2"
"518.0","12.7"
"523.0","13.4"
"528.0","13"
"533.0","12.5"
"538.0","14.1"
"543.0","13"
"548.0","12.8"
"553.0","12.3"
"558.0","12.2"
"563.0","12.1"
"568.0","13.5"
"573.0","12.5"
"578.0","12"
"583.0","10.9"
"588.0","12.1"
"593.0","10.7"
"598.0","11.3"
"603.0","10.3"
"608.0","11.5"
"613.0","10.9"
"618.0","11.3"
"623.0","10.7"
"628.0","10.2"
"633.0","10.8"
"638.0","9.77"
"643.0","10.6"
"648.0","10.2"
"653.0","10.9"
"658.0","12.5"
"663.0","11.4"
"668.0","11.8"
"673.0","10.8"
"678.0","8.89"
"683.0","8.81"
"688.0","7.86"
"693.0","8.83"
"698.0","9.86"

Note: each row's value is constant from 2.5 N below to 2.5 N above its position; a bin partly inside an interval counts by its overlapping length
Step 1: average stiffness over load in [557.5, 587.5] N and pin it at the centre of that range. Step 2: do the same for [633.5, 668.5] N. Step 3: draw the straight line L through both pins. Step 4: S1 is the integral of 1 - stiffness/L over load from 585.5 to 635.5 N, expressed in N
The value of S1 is 2.7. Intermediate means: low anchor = 12.2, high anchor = 11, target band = 11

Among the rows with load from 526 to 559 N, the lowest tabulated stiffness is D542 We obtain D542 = 12.2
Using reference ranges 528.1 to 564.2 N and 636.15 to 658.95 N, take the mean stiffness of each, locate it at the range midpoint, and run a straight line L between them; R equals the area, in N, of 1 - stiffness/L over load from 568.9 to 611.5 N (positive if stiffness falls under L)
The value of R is 1.4 N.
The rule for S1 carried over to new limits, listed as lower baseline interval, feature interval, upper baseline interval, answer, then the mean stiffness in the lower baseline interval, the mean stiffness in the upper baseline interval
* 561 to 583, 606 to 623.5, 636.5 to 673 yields 0.8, 12.3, 11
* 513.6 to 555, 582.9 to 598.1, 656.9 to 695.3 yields 0.6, 12.9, 10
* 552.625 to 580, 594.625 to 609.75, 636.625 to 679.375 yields 1.1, 12.5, 10.8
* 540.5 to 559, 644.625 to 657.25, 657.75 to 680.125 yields 0.4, 12.6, 11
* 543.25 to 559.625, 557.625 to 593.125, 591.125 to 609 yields -1.0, 12.5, 10.9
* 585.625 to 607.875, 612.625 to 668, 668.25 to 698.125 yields -3.7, 11.1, 9.32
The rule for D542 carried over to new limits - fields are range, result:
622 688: 7.86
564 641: 9.77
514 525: 12.7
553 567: 12.1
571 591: 10.9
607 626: 10.7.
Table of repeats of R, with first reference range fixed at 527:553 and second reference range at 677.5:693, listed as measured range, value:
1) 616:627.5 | -0.4 N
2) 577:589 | 0.1 N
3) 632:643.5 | -0.4 N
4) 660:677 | -4.0 N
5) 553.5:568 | 0.0 N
